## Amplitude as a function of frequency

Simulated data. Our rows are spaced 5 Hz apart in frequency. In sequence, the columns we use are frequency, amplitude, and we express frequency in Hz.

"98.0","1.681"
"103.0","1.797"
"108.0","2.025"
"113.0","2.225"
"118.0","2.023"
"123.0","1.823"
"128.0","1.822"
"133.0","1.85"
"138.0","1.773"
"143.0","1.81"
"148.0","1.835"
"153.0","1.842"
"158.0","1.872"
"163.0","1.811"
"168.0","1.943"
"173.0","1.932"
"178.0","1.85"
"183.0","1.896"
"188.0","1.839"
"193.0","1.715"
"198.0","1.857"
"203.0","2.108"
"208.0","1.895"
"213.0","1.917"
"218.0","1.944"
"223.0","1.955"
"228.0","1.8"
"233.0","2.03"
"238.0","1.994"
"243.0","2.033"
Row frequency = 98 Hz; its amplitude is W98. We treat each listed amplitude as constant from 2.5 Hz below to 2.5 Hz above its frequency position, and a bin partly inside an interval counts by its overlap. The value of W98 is 1.681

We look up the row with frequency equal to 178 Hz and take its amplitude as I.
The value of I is 1.85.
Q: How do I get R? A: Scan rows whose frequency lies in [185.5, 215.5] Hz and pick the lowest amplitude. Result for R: 1.715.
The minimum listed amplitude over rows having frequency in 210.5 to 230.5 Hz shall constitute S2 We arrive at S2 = 1.8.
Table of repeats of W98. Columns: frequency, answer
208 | 1.895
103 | 1.797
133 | 1.85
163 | 1.811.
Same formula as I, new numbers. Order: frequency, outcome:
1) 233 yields 2.03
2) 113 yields 2.225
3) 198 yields 1.857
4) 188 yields 1.839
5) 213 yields 1.917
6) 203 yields 2.108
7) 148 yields 1.835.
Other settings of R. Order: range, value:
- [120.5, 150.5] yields 1.773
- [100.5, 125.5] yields 1.797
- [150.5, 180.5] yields 1.811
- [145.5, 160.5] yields 1.835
